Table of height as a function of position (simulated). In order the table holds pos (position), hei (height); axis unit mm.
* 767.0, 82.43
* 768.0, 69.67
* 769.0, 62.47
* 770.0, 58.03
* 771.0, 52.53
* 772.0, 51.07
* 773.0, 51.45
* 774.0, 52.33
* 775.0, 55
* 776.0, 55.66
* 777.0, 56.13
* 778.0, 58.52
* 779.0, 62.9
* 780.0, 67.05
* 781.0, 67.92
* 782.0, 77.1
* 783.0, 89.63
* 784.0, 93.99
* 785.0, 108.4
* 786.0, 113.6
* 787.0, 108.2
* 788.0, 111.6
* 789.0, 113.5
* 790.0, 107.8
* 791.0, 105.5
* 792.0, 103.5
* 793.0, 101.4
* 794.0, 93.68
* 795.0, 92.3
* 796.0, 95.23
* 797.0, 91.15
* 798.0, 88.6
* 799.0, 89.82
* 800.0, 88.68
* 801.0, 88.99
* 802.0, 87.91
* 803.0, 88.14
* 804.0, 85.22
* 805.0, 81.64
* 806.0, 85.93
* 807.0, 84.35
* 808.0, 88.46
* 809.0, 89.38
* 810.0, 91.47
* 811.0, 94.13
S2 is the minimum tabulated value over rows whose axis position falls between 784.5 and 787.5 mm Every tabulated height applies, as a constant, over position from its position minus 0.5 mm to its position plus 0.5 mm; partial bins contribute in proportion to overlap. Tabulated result 108.2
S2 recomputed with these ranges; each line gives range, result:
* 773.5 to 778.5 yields 52.33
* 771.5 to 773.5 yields 51.07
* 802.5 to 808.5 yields 81.64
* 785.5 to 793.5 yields 101.4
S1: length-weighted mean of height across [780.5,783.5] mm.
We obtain 78.2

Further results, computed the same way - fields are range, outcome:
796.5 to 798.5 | 89.9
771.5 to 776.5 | 53.1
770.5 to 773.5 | 51.7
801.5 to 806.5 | 85.8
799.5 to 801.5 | 88.8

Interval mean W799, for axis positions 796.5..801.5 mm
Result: 89.4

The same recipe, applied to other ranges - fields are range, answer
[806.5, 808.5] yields 86.4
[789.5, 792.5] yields 106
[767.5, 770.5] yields 63.4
